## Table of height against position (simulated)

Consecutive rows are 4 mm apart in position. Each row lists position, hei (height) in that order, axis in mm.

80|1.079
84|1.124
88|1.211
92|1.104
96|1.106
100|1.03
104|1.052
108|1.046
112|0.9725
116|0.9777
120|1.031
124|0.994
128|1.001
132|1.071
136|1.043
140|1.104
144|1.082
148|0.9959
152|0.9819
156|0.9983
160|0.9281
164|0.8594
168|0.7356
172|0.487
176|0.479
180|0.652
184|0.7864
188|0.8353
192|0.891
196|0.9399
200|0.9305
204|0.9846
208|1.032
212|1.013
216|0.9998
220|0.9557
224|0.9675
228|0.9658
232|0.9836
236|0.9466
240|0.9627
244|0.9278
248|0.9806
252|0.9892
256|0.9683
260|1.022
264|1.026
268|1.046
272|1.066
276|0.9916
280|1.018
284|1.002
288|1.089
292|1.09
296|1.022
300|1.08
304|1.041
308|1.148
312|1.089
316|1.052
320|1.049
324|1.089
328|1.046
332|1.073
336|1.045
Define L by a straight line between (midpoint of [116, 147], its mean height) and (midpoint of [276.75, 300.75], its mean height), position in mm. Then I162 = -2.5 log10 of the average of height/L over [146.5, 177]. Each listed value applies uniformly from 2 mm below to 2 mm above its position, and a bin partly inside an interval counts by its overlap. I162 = 0.27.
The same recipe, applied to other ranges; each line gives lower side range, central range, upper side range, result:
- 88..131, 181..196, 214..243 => 0.18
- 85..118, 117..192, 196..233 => 0.15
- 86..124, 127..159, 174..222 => -0.05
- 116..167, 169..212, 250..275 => 0.24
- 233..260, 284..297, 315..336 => -0.04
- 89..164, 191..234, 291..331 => 0.08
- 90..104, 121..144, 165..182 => -0.22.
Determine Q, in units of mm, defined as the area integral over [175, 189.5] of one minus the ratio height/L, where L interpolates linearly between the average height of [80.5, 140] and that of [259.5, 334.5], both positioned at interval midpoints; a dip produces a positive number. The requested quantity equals 4.92 mm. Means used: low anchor 1.06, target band 0.698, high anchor 1.06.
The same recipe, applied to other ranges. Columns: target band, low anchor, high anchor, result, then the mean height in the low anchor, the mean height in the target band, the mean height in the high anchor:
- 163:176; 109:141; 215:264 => 4.6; 1.02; 0.648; 0.974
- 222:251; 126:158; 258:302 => 2.1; 1.03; 0.963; 1.04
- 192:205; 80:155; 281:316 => 1.5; 1.05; 0.94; 1.07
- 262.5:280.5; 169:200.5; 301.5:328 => -1.2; 0.741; 1.03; 1.08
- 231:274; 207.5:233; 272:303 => 0.9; 0.986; 0.993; 1.04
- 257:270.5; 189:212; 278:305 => -0.1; 0.955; 1.03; 1.05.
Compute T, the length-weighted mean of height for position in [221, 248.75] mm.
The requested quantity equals 0.961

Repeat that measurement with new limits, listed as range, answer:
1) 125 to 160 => 1.03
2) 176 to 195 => 0.766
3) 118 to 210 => 0.906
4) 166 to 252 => 0.881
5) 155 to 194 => 0.759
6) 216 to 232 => 0.97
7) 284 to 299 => 1.06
